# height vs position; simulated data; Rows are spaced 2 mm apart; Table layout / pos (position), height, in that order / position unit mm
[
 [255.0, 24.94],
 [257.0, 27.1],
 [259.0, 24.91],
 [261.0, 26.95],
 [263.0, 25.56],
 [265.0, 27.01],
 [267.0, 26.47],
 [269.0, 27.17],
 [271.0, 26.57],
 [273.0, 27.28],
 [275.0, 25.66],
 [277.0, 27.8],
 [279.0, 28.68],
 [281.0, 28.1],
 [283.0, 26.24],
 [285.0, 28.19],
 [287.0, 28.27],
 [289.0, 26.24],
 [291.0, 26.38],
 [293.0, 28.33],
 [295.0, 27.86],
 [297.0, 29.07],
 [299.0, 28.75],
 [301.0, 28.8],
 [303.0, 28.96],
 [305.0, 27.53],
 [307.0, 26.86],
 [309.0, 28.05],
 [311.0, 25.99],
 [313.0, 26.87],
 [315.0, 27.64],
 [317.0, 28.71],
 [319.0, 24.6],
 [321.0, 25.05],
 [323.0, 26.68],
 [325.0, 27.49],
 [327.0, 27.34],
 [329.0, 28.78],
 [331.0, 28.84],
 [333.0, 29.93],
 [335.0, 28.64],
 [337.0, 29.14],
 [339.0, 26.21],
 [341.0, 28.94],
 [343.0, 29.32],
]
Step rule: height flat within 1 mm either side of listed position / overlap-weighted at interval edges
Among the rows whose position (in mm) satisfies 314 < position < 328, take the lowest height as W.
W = 24.6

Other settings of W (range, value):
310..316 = 25.99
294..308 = 26.86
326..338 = 27.34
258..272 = 24.91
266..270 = 26.47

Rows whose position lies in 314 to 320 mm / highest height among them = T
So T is 28.71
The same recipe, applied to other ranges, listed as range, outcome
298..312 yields 28.96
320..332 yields 28.84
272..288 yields 28.68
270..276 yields 27.28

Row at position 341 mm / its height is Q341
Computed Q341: 28.94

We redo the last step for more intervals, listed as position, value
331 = 28.84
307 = 26.86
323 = 26.68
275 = 25.66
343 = 29.32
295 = 27.86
